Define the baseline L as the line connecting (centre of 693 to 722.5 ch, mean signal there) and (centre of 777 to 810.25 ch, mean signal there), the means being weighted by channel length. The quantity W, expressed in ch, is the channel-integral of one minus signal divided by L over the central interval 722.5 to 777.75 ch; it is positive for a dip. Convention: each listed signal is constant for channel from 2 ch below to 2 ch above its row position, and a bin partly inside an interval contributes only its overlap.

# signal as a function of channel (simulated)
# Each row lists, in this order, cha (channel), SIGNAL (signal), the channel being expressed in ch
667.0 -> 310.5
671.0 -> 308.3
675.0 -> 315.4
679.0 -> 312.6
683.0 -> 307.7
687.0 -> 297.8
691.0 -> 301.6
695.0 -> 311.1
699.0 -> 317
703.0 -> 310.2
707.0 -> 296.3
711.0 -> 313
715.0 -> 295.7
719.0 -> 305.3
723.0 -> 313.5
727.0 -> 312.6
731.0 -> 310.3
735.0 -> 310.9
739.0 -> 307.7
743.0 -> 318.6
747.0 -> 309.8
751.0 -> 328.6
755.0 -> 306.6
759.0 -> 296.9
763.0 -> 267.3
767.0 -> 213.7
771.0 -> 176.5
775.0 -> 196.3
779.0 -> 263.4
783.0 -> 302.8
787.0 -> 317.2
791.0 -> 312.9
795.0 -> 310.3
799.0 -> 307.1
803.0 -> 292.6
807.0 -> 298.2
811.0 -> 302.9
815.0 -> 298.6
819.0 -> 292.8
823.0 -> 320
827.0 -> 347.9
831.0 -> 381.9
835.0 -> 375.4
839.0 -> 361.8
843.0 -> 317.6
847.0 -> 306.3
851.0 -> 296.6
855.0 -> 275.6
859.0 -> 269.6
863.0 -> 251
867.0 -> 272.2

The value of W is 3.9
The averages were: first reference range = 307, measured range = 282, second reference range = 301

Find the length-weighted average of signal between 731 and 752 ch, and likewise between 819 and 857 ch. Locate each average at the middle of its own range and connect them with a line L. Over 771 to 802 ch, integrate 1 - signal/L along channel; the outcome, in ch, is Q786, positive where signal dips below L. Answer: 4.0 ch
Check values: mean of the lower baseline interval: 314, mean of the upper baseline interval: 329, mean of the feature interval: 280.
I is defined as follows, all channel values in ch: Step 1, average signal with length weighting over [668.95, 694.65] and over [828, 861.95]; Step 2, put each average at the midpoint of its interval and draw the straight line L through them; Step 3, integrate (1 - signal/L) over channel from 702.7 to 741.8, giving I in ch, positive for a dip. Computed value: 0.4 ch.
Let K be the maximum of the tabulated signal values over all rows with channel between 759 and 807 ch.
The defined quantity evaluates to 317.2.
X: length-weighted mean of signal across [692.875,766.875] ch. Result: 305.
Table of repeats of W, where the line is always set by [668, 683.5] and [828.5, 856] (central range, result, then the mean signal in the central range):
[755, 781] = 6.60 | 241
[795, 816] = 1.75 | 301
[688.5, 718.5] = 0.83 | 306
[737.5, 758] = 0.46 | 314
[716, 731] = 0.38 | 309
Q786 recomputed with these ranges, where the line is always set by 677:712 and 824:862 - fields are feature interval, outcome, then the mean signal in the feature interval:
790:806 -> 0.7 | 305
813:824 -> 0.6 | 302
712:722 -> 0.2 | 303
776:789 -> 1.2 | 287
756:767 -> 1.5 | 272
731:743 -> 0.0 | 311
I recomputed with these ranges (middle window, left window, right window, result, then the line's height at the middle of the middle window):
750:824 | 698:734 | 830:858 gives 8.2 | 318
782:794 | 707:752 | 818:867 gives 0.0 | 313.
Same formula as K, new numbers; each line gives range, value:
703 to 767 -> 328.6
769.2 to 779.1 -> 263.4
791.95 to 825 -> 320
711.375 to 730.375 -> 313.5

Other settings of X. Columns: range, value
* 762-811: 273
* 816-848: 338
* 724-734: 312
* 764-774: 202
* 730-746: 312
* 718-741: 310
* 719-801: 290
